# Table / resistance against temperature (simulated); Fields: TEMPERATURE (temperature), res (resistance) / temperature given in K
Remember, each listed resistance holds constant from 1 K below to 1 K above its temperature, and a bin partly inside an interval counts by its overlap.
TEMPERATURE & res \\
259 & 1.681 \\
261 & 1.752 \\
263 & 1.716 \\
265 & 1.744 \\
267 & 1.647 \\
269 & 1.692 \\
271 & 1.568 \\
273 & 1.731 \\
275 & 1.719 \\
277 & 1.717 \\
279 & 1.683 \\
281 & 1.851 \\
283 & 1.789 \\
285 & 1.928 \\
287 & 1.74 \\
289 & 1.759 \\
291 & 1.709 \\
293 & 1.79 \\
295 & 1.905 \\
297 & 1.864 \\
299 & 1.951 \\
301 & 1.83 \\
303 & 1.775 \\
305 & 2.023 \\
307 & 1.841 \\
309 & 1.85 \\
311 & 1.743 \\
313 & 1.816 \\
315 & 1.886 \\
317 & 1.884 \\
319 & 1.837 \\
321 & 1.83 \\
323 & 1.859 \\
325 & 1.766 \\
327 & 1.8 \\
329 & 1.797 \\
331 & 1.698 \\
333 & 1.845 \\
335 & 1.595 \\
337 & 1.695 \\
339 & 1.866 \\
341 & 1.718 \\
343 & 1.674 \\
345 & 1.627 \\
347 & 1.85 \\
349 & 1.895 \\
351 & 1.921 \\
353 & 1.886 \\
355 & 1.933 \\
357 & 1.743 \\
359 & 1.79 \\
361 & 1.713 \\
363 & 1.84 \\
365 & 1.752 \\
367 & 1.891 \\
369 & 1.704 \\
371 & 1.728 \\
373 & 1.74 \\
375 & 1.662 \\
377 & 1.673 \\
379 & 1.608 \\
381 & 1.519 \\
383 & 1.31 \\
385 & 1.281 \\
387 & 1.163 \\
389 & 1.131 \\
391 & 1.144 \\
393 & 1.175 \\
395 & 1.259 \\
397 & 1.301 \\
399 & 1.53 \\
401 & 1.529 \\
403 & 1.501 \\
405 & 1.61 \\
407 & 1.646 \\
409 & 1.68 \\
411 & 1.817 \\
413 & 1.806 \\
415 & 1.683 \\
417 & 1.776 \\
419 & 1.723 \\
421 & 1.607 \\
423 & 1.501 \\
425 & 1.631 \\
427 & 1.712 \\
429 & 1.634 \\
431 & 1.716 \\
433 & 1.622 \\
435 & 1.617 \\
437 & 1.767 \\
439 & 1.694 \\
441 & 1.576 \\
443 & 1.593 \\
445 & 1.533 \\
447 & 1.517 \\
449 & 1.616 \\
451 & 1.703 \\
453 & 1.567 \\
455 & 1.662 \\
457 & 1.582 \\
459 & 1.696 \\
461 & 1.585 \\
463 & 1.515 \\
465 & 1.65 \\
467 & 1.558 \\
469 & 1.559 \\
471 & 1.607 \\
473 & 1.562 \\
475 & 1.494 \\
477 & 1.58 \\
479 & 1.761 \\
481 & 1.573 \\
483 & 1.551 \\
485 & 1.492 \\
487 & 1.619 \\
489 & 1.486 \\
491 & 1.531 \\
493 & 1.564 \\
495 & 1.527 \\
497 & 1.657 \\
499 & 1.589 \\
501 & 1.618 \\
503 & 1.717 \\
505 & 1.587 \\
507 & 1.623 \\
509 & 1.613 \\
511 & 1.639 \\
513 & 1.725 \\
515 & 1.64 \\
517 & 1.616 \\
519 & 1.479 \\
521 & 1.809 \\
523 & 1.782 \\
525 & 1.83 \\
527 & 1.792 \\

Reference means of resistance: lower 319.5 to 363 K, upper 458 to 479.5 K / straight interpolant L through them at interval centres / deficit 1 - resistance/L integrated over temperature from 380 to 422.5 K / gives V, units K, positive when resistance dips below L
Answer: 5.2 K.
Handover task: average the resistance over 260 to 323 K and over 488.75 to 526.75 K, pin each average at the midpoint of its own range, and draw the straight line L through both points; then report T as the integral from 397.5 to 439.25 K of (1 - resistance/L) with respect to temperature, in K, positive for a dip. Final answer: 1.2 K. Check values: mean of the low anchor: 1.79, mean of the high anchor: 1.64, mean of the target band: 1.65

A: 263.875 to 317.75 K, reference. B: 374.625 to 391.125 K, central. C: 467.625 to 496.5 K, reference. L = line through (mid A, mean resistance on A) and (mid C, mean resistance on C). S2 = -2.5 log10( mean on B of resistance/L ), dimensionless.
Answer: 0.208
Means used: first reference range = 1.79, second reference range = 1.57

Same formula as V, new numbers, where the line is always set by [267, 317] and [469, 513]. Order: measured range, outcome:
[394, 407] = 1.66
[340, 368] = -1.12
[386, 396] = 3.07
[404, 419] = -0.39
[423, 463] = 0.37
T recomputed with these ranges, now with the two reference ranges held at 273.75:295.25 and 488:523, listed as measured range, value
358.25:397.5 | 4.4 K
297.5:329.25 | -1.6 K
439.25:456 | 0.6 K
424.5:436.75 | 0.1 K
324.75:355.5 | -0.8 K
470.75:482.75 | 0.3 K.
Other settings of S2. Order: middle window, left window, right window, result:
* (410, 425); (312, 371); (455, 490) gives -0.02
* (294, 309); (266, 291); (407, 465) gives -0.10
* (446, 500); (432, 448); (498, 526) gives 0.03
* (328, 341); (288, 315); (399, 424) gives 0.02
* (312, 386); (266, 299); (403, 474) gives -0.02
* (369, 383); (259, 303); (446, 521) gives 0.03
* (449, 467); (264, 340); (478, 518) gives 0.02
